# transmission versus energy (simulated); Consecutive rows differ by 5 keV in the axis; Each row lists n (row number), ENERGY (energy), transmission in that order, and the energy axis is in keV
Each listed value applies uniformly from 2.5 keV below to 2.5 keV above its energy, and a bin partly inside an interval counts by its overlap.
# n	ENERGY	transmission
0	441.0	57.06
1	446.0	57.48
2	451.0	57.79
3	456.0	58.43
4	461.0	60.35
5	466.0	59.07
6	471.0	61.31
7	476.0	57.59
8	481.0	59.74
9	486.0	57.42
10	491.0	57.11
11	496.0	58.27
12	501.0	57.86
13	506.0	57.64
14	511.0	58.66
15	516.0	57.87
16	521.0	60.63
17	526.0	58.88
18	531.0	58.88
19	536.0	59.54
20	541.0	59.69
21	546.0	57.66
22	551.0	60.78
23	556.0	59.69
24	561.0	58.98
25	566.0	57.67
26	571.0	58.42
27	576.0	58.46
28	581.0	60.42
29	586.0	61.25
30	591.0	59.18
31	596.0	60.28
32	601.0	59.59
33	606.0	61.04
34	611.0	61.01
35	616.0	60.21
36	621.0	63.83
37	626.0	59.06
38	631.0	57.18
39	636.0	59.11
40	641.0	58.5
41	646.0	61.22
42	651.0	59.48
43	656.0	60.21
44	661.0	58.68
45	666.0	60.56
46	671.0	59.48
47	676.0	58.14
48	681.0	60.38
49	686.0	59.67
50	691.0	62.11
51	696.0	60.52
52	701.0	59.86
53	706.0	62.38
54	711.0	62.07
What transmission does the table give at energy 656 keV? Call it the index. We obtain 60.21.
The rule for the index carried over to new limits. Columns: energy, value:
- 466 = 59.07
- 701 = 59.86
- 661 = 58.68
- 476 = 57.59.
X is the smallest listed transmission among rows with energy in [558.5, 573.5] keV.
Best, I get 57.67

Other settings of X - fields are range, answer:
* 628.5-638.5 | 57.18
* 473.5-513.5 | 57.11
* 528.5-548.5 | 57.66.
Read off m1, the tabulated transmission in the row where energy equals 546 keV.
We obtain 57.66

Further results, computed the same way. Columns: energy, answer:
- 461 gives 60.35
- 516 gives 57.87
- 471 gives 61.31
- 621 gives 63.83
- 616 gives 60.21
